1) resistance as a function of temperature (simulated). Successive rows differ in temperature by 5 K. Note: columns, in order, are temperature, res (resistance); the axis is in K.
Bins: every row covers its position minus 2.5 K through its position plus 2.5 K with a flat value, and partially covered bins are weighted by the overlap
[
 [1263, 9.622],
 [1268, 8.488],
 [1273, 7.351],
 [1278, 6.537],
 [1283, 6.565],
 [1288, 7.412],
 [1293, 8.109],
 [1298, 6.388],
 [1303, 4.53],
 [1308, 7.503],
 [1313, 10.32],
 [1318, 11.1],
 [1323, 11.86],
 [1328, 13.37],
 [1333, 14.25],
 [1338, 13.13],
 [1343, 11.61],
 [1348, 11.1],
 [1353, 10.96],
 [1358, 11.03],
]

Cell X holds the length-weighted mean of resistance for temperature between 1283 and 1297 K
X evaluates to 7.4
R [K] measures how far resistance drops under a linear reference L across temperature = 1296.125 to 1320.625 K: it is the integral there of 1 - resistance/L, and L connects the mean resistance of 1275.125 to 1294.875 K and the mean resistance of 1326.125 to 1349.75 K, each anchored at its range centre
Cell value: 4.3 K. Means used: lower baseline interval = 7.13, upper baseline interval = 12.7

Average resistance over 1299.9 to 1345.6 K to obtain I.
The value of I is 10.8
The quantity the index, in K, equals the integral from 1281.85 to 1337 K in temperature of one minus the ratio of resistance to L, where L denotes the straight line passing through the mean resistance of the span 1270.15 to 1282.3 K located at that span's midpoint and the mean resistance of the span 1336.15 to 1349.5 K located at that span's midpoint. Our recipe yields 1.3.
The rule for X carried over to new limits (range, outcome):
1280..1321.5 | 7.83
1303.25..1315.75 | 8.17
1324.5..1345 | 13.1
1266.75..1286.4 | 7.16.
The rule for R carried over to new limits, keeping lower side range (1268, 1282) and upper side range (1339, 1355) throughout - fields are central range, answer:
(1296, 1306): 3.7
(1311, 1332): -4.1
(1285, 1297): 0.9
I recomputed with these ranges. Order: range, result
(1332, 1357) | 12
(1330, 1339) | 13.8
